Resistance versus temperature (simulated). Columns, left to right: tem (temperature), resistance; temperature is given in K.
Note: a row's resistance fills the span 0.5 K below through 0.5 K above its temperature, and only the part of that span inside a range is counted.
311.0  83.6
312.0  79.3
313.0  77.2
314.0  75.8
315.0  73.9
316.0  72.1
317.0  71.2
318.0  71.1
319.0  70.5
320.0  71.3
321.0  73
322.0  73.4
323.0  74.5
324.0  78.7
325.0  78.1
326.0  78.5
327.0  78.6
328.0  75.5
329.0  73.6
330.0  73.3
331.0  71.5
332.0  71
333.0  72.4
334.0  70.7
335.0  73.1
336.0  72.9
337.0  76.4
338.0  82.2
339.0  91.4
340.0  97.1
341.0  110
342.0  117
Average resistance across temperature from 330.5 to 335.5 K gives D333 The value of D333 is 71.7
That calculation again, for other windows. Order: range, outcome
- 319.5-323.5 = 73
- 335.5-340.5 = 84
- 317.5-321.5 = 71.5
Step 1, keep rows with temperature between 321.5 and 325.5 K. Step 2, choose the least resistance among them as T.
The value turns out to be 73.4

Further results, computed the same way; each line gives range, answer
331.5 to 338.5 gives 70.7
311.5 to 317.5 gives 71.2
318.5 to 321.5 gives 70.5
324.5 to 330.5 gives 73.3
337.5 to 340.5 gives 82.2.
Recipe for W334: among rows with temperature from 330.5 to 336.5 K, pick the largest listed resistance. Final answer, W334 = 73.1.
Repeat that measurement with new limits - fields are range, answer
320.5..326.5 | 78.7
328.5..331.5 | 73.6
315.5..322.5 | 73.4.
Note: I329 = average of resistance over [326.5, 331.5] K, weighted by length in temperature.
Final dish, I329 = 74.5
